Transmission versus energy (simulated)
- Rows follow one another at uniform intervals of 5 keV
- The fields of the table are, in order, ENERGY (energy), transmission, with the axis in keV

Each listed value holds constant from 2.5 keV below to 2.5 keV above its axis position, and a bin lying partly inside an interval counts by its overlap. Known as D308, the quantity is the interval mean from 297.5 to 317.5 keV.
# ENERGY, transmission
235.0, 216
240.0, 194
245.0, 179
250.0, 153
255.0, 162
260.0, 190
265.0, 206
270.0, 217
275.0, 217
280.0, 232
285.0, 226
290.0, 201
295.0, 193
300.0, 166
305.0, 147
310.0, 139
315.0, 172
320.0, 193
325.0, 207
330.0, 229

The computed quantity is 156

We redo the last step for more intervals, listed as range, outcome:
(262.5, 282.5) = 218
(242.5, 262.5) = 171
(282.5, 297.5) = 207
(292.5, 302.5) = 180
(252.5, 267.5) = 186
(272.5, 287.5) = 225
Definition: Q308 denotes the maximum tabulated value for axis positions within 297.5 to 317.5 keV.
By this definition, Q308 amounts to 172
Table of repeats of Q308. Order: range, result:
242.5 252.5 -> 179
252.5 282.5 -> 232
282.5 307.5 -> 226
